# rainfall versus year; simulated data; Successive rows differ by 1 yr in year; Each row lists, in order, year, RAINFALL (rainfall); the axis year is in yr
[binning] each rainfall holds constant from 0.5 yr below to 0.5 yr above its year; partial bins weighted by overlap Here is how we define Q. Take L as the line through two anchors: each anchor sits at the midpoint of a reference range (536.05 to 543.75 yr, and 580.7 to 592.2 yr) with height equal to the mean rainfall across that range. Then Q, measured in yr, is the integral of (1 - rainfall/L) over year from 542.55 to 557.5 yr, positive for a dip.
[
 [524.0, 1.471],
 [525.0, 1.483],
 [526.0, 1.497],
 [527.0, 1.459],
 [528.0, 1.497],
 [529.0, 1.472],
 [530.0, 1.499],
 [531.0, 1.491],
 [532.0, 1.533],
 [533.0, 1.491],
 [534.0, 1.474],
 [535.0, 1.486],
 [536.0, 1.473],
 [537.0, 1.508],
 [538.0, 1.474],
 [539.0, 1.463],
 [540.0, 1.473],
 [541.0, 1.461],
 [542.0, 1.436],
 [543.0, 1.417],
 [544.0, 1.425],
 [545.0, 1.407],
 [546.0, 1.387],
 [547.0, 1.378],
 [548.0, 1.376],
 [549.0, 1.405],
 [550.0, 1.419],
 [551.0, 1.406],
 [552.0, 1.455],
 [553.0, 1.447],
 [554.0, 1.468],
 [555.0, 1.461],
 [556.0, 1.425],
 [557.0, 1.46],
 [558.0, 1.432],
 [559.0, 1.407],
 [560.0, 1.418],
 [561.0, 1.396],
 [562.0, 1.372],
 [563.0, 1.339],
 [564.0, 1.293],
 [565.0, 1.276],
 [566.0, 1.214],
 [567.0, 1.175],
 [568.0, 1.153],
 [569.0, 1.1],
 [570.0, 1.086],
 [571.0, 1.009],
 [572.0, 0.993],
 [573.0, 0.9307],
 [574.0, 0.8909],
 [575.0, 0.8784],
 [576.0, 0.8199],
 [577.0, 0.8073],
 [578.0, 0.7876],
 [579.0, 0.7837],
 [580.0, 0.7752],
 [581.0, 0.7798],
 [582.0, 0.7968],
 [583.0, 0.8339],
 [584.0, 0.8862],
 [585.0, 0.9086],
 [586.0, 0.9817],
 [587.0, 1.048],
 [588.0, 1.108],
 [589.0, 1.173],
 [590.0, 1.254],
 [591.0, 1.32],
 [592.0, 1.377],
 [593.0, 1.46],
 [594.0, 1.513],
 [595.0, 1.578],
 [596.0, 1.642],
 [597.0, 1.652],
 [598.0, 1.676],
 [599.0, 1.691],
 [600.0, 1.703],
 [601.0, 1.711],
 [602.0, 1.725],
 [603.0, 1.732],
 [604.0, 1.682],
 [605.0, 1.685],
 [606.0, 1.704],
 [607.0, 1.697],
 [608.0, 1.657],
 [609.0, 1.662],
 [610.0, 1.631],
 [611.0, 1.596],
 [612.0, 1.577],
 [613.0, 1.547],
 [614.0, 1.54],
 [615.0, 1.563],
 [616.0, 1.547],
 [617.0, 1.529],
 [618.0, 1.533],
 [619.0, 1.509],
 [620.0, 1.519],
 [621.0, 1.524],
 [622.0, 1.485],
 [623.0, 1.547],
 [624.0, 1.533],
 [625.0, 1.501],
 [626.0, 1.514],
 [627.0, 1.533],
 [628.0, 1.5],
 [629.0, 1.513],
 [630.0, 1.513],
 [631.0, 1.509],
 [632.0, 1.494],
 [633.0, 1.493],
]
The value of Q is -0.6 yr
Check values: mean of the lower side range 1.46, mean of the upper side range 1.03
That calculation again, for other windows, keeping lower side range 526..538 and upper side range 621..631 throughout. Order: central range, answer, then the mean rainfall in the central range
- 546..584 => 8.2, 1.17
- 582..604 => 1.9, 1.37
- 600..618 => -1.5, 1.63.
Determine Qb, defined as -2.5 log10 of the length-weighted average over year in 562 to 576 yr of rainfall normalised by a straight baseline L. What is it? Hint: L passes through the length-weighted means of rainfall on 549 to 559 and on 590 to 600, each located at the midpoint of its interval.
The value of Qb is 0.31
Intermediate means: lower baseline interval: 1.44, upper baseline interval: 1.54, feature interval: 1.1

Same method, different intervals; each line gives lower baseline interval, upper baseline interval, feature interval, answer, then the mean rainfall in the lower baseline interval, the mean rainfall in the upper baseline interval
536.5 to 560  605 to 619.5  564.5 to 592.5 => 0.44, 1.43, 1.6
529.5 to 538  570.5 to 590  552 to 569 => -0.17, 1.49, 0.914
